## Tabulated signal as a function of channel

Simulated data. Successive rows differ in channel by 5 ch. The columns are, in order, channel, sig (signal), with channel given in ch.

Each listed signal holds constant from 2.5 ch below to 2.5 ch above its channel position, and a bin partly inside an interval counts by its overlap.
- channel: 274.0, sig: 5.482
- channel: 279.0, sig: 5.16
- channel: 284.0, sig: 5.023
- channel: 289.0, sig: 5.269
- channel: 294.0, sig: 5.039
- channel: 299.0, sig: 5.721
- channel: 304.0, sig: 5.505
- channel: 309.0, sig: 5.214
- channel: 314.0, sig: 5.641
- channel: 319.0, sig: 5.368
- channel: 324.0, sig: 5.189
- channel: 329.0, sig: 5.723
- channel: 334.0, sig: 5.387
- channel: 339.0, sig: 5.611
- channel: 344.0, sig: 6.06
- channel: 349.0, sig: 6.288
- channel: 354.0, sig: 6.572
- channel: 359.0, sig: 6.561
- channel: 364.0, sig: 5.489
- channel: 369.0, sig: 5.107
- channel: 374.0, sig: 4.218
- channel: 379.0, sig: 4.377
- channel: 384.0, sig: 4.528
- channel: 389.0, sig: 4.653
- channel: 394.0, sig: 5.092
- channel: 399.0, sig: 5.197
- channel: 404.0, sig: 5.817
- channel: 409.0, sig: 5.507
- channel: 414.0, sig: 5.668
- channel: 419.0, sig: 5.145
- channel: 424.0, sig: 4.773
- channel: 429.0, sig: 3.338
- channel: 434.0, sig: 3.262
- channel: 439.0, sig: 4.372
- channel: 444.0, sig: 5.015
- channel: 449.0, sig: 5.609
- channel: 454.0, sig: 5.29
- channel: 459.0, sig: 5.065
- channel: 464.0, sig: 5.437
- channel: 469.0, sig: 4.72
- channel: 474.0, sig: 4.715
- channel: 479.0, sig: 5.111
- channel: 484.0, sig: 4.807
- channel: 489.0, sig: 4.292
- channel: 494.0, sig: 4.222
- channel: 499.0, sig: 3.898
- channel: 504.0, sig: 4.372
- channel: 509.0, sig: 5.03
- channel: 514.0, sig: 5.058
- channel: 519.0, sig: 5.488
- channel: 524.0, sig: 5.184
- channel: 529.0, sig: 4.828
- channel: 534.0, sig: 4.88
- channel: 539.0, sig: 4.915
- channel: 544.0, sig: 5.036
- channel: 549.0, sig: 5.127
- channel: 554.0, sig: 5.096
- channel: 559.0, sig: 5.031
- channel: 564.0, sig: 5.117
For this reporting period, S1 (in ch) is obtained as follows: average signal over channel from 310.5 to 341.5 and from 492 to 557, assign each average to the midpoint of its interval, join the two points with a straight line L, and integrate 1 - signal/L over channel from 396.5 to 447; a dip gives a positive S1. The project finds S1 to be 3.6 ch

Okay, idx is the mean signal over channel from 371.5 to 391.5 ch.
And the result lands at 4.44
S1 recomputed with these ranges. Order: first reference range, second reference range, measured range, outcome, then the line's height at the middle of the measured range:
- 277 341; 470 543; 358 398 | 1.7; 5.16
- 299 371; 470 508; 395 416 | -1.4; 5.16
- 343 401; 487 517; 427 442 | 3.7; 4.93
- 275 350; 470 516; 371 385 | 2.1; 5.15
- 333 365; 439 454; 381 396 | 2.5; 5.68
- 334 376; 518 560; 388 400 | 1.3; 5.59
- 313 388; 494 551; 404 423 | -0.7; 5.24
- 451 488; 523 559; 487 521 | 2.6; 5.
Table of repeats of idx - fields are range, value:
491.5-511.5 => 4.38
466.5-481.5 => 4.85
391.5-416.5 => 5.46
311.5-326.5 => 5.4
